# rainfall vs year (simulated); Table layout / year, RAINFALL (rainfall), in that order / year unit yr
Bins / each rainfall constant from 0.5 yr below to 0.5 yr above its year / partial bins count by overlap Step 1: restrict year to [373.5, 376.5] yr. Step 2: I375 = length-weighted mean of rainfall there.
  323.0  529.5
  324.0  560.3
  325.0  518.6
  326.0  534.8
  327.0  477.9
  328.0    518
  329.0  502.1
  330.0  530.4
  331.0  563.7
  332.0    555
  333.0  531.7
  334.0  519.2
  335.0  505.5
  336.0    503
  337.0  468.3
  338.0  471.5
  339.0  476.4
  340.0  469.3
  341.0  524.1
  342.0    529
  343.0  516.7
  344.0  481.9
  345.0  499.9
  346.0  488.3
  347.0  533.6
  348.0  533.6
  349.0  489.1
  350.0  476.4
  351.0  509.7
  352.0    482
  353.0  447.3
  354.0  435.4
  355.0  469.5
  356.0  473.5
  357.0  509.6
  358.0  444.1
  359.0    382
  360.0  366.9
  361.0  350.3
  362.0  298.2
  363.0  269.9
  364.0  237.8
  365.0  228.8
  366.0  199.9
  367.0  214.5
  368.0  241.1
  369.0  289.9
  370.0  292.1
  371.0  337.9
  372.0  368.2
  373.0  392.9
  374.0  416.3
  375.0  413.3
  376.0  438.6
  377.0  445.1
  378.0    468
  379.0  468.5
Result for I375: 423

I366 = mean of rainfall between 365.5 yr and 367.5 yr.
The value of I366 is 207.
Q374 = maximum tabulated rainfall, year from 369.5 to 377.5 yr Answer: 445.1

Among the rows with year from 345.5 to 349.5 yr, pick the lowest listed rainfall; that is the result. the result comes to 488.3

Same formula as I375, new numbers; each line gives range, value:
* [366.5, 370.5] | 259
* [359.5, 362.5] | 338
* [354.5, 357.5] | 484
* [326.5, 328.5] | 498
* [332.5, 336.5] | 515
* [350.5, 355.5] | 469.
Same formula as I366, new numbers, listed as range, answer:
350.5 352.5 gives 496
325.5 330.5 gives 513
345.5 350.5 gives 504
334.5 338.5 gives 487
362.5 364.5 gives 254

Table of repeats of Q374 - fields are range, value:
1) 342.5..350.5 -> 533.6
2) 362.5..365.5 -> 269.9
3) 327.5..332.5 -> 563.7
